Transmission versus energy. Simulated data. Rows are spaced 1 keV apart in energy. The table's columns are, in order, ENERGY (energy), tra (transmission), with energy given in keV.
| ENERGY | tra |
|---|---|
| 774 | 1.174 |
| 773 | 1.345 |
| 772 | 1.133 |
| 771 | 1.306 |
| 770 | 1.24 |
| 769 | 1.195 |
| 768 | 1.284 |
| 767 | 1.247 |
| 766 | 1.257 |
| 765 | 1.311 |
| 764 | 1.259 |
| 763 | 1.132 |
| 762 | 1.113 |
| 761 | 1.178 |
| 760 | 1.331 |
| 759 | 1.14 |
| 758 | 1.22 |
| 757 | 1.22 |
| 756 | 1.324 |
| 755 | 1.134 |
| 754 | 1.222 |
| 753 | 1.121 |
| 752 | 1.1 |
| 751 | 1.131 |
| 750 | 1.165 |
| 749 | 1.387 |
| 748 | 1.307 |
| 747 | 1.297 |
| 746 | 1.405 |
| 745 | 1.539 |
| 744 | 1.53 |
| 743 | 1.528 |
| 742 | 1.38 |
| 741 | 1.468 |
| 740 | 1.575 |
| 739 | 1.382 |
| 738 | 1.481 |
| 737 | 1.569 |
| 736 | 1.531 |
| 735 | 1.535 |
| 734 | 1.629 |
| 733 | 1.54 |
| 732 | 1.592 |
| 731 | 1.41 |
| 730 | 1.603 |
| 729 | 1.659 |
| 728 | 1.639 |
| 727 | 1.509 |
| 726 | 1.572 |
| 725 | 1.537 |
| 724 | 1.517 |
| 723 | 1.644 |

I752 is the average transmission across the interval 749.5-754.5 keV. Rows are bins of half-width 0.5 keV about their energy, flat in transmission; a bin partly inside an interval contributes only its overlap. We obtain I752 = 1.15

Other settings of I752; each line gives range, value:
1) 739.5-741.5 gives 1.52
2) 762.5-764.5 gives 1.2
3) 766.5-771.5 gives 1.25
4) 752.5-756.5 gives 1.2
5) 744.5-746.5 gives 1.47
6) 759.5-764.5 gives 1.2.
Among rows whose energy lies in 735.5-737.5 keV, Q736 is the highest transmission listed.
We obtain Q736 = 1.569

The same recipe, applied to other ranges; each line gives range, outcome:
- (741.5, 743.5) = 1.528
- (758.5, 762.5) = 1.331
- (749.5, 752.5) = 1.165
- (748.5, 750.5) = 1.387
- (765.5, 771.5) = 1.306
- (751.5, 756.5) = 1.324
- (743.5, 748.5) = 1.539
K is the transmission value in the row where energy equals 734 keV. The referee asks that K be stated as 1.629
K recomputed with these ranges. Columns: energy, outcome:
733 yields 1.54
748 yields 1.307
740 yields 1.575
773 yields 1.345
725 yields 1.537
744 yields 1.53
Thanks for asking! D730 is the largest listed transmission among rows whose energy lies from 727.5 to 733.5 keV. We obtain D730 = 1.659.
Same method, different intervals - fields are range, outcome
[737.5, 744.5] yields 1.575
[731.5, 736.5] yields 1.629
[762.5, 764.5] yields 1.259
